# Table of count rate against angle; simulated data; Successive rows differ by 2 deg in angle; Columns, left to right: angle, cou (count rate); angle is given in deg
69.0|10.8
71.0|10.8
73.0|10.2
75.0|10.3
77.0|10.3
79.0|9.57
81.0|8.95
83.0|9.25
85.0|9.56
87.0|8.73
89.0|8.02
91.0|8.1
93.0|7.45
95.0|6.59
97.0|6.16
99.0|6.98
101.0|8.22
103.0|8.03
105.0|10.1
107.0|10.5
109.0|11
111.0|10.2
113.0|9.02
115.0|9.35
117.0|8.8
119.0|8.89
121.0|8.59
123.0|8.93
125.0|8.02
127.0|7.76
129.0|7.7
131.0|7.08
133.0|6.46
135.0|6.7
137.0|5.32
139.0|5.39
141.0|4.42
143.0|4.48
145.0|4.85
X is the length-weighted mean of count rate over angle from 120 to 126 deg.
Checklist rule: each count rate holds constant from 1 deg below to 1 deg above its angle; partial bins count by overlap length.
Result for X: 8.51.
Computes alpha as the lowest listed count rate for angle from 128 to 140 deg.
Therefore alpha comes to 5.32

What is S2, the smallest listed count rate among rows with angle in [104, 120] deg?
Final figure 8.8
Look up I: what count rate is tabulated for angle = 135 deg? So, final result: 6.7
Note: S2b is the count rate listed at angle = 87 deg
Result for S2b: 8.73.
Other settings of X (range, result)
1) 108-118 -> 9.67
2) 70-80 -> 10.2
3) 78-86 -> 9.33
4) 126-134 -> 7.25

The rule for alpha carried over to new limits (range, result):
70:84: 8.95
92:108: 6.16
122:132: 7.08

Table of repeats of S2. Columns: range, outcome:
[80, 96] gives 6.59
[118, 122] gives 8.59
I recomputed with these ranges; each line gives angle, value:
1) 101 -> 8.22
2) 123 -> 8.93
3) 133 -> 6.46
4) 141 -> 4.42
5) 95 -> 6.59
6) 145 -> 4.85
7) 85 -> 9.56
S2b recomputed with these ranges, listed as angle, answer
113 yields 9.02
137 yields 5.32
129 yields 7.7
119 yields 8.89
